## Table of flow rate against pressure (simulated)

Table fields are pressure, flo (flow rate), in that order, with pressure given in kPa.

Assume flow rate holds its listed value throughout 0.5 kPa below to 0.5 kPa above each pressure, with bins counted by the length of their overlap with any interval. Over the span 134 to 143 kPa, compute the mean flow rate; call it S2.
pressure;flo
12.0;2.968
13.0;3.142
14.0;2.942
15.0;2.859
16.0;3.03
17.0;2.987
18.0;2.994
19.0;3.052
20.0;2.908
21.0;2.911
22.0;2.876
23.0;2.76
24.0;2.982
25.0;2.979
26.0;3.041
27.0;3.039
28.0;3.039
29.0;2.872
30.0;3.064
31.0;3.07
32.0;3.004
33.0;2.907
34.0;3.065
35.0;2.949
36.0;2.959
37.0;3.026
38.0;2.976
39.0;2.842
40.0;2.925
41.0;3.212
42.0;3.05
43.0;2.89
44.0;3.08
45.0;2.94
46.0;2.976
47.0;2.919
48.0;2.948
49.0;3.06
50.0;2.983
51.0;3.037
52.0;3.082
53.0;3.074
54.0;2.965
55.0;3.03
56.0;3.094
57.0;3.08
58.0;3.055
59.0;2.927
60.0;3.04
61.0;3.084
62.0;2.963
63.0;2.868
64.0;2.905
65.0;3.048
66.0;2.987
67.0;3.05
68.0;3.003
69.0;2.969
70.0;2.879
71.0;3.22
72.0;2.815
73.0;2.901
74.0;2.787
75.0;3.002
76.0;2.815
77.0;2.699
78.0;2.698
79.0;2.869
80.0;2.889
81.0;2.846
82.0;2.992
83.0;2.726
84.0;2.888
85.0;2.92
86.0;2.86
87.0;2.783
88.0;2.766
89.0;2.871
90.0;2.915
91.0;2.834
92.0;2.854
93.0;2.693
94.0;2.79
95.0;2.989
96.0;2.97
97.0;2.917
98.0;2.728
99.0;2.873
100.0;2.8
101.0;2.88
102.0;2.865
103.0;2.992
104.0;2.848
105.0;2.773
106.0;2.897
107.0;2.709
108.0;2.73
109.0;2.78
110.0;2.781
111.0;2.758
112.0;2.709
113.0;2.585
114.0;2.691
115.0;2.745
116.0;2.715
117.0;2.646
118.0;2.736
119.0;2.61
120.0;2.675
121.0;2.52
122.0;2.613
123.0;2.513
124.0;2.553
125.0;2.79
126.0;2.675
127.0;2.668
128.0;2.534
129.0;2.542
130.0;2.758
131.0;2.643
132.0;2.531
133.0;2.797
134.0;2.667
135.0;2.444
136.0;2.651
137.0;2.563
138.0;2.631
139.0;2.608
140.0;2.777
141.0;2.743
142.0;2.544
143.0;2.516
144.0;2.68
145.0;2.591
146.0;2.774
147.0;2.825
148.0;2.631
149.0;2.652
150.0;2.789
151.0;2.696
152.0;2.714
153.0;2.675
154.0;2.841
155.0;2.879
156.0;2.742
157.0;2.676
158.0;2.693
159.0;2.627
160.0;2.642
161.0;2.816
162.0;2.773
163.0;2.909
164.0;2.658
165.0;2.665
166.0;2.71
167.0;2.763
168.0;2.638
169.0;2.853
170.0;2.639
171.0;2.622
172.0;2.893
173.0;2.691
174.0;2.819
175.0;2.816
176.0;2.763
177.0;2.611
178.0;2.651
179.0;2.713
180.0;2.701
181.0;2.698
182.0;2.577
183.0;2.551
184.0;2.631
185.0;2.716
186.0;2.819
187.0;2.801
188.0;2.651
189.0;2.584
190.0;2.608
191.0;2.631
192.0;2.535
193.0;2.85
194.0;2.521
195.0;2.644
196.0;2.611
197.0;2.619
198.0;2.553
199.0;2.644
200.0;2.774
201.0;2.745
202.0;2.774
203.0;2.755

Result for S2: 2.62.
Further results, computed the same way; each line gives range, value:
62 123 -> 2.83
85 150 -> 2.72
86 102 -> 2.85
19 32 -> 2.97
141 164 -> 2.71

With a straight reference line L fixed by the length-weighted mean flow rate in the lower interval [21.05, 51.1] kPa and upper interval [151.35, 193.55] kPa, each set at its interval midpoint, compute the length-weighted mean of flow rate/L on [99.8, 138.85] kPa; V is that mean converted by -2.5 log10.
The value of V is 0.05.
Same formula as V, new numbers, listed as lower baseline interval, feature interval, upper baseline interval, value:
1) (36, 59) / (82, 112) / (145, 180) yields 0.020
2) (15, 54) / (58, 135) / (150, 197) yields 0.021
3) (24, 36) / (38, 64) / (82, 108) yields -0.019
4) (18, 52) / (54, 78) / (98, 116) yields -0.023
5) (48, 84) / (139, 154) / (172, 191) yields 0.033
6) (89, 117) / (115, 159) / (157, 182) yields 0.039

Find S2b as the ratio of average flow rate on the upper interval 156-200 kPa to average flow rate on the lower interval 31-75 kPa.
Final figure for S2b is 0.9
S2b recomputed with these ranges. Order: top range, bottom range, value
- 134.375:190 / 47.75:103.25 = 0.92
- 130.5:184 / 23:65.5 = 0.90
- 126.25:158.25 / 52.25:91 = 0.91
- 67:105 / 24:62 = 0.95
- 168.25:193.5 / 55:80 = 0.91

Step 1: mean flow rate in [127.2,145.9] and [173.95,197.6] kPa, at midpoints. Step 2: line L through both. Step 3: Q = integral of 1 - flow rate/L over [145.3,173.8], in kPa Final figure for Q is -0.9 kPa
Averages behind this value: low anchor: 2.63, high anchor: 2.67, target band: 2.73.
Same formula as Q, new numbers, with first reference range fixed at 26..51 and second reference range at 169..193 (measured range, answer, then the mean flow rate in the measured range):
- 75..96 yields 0.4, 2.84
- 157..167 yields 0.0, 2.72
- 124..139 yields 0.9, 2.63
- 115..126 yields 0.7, 2.64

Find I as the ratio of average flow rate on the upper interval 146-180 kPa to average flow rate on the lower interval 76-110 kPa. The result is 1.0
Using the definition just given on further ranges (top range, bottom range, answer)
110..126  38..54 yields 0.89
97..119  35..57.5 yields 0.92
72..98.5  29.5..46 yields 0.95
